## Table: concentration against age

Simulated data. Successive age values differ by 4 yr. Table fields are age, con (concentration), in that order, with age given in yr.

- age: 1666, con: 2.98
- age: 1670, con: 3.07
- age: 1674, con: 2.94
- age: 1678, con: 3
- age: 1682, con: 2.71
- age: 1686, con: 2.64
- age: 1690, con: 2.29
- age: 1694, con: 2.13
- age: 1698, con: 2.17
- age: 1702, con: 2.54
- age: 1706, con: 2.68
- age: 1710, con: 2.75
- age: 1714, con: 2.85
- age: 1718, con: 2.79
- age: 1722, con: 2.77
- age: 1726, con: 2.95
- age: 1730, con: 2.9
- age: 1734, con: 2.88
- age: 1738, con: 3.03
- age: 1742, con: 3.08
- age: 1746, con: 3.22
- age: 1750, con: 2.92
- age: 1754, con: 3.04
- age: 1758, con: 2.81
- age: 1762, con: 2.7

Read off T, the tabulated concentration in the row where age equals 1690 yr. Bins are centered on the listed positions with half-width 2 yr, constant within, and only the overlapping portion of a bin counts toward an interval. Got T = 2.29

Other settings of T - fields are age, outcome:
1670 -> 3.07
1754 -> 3.04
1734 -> 2.88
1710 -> 2.75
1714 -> 2.85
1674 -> 2.94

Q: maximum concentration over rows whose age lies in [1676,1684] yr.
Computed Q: 3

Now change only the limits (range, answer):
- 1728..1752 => 3.22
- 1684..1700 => 2.64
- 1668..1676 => 3.07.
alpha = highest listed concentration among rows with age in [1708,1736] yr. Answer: 2.95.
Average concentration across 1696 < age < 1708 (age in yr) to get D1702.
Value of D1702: 2.46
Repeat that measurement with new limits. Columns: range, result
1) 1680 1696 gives 2.44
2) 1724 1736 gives 2.91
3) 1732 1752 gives 3.03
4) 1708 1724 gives 2.79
